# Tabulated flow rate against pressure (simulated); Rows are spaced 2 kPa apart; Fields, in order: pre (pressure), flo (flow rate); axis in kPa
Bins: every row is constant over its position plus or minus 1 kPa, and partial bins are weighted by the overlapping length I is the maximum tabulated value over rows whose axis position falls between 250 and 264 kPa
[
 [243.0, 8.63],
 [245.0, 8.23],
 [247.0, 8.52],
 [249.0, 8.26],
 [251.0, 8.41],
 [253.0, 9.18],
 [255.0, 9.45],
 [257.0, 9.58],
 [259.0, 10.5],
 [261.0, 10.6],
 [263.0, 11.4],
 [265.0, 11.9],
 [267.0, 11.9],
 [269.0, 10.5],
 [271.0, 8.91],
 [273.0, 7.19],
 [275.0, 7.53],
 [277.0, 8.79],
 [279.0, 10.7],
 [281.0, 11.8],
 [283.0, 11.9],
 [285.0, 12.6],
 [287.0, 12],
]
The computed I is 11.4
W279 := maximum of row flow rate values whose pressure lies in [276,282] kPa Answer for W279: 11.8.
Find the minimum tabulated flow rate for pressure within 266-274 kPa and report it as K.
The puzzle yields 7.19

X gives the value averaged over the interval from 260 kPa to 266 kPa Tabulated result 11.3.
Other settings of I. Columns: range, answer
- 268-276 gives 10.5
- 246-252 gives 8.52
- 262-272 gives 11.9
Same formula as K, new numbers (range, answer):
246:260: 8.26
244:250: 8.23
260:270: 10.5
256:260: 9.58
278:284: 10.7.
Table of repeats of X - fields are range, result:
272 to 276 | 7.36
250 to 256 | 9.01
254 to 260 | 9.84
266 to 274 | 9.62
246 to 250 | 8.39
